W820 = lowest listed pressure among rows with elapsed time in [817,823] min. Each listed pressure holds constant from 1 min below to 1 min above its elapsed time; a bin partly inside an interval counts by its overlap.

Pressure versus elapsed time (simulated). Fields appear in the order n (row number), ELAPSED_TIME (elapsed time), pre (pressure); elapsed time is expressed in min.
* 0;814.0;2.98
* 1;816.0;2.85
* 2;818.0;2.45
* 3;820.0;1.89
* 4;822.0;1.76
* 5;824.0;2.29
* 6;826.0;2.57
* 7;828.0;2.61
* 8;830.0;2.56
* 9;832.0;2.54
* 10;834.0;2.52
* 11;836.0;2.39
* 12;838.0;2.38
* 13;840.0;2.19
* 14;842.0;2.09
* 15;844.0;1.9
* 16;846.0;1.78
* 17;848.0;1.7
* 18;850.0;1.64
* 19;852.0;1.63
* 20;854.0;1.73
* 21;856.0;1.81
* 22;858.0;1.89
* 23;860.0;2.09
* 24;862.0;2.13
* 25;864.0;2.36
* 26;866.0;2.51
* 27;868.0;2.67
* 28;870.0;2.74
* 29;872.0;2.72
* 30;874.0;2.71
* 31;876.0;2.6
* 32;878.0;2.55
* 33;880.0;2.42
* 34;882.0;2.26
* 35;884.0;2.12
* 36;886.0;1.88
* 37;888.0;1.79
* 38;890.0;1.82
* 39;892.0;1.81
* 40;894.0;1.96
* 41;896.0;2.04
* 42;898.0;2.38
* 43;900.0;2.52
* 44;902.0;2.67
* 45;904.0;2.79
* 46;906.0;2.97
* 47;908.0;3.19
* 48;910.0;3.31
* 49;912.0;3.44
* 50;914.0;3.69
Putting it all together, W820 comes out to 1.76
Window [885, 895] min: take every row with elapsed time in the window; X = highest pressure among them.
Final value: 1.96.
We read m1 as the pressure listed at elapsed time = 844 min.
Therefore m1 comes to 1.9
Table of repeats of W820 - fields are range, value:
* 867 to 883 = 2.26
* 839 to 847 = 1.78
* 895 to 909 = 2.04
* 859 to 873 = 2.09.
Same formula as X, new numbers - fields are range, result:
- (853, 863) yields 2.13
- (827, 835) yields 2.61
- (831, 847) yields 2.54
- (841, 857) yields 2.09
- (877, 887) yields 2.55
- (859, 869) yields 2.67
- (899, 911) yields 3.31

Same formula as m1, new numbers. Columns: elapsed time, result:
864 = 2.36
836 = 2.39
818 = 2.45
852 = 1.63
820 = 1.89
